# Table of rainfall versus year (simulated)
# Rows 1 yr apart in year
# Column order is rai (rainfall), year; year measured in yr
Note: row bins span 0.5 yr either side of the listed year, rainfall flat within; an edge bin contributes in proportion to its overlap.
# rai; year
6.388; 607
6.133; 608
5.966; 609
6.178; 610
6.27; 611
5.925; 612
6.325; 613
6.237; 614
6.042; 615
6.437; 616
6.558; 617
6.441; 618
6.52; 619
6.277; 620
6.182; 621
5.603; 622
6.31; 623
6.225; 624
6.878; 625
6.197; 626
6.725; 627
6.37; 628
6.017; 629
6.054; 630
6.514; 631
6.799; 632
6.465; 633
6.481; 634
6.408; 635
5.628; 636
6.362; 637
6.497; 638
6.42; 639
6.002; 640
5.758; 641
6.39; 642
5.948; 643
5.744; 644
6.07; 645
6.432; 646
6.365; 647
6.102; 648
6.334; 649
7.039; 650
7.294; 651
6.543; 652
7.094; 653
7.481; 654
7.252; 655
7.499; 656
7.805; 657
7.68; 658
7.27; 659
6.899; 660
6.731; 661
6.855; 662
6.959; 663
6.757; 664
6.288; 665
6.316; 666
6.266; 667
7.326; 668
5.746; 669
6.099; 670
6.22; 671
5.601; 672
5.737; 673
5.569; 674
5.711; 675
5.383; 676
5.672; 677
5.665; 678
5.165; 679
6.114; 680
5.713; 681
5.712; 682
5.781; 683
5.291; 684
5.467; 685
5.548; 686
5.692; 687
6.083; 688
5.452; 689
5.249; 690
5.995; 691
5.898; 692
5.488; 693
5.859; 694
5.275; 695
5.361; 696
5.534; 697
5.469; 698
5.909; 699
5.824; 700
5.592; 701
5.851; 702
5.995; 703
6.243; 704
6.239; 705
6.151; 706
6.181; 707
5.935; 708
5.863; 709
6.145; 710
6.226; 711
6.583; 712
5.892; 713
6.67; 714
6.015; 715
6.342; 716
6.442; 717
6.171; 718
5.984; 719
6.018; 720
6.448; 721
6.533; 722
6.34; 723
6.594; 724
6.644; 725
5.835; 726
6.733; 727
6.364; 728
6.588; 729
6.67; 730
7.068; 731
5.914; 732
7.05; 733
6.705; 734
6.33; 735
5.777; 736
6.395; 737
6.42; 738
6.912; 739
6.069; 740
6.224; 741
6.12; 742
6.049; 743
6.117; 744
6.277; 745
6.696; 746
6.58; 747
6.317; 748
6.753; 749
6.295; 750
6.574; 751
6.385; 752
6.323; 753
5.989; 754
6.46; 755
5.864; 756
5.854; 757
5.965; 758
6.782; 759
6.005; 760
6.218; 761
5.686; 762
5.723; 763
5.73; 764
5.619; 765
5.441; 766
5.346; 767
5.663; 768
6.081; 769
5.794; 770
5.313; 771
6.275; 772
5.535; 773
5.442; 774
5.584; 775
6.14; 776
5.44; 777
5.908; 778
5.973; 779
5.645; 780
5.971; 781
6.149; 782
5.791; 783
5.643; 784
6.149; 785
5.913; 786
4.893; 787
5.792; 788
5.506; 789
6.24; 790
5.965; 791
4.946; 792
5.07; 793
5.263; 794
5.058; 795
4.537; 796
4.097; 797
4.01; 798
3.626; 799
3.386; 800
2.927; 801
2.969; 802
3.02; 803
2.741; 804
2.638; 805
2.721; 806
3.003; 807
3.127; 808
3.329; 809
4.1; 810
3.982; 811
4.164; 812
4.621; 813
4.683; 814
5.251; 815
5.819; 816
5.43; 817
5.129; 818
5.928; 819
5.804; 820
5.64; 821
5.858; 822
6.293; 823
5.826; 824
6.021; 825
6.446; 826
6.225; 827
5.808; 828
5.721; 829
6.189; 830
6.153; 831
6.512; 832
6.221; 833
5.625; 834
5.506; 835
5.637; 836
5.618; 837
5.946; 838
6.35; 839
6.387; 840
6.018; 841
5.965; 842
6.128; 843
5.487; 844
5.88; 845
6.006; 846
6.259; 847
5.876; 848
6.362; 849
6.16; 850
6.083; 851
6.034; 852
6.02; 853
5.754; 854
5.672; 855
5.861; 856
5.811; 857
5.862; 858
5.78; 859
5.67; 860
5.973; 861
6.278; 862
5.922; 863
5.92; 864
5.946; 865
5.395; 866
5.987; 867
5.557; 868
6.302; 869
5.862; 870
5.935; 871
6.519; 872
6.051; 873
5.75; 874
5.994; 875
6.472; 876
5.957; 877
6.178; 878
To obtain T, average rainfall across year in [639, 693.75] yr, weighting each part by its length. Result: 6.23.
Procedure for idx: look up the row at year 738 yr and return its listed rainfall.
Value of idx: 6.42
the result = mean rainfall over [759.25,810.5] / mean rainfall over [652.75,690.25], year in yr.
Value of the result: 0.80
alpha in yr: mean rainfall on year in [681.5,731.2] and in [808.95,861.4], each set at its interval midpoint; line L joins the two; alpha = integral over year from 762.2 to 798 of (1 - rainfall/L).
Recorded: 1.8 yr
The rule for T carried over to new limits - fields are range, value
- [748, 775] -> 5.97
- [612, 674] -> 6.46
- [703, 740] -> 6.34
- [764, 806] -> 5.09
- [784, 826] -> 4.7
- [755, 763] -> 6.06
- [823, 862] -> 5.98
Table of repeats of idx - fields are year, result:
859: 5.78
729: 6.588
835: 5.506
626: 6.197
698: 5.469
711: 6.226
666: 6.316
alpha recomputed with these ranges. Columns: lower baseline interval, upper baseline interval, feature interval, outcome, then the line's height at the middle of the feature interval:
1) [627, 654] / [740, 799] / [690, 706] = 0.9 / 6.12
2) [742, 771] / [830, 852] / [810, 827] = 1.7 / 6.03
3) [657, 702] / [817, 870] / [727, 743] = -1.3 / 5.96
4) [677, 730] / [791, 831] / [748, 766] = -2.6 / 5.33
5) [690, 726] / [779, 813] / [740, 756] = -2.9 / 5.35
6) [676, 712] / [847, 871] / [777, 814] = 8.0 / 5.86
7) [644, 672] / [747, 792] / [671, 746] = 3.7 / 6.36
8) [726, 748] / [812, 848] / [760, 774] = 1.1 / 6.22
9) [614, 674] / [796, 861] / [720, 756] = -3.5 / 5.84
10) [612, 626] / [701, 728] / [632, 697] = 0.6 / 6.26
